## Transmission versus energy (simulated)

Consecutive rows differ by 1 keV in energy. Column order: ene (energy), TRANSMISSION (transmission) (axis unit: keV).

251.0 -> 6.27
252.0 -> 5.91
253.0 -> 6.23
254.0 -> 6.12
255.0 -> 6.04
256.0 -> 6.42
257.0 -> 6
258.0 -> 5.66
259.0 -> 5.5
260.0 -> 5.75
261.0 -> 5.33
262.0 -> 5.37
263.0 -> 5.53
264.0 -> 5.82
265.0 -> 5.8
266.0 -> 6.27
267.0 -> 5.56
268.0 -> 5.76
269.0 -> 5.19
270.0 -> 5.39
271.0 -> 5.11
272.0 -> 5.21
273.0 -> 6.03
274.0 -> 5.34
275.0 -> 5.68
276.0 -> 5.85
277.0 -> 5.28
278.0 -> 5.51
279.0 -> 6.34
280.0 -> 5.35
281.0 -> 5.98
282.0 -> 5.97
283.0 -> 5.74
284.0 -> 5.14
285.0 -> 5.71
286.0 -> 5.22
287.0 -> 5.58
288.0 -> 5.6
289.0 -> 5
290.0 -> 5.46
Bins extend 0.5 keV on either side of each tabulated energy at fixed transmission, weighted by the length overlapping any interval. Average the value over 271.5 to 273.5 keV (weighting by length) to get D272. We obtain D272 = 5.62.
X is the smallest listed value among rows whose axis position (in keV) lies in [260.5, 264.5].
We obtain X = 5.33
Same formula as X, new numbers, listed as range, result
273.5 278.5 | 5.28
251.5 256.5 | 5.91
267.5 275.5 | 5.11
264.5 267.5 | 5.56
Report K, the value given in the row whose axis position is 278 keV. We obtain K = 5.51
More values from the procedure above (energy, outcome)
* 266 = 6.27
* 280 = 5.35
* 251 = 6.27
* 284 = 5.14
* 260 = 5.75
